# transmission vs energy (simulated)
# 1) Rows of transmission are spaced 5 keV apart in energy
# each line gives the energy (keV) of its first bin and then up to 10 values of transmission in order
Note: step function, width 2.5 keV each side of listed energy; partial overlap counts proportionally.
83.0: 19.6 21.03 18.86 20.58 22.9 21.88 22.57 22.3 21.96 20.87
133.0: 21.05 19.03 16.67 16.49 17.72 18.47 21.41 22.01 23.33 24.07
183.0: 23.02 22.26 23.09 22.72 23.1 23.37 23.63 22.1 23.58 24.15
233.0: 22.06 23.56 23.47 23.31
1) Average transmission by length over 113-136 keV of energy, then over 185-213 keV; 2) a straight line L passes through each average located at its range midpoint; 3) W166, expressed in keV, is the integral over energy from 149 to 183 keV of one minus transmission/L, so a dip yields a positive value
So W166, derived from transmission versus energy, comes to 2.0 keV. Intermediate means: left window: 21.6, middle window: 21.1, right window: 23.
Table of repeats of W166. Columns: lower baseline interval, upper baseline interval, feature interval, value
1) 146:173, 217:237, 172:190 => -2.1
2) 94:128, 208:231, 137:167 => 5.3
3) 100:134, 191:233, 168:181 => -0.4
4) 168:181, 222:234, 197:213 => 0.1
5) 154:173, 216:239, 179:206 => -1.4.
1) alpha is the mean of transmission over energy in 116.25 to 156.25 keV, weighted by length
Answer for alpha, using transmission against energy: 19.4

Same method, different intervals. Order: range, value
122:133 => 21.3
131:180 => 20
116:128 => 21.9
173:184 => 23.6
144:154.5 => 17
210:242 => 23.2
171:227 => 23.1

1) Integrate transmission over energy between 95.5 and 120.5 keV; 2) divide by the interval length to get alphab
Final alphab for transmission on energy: 22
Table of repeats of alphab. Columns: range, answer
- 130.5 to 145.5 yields 18.9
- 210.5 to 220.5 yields 22.9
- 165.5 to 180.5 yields 23.1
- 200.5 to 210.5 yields 23.2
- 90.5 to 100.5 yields 19.7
